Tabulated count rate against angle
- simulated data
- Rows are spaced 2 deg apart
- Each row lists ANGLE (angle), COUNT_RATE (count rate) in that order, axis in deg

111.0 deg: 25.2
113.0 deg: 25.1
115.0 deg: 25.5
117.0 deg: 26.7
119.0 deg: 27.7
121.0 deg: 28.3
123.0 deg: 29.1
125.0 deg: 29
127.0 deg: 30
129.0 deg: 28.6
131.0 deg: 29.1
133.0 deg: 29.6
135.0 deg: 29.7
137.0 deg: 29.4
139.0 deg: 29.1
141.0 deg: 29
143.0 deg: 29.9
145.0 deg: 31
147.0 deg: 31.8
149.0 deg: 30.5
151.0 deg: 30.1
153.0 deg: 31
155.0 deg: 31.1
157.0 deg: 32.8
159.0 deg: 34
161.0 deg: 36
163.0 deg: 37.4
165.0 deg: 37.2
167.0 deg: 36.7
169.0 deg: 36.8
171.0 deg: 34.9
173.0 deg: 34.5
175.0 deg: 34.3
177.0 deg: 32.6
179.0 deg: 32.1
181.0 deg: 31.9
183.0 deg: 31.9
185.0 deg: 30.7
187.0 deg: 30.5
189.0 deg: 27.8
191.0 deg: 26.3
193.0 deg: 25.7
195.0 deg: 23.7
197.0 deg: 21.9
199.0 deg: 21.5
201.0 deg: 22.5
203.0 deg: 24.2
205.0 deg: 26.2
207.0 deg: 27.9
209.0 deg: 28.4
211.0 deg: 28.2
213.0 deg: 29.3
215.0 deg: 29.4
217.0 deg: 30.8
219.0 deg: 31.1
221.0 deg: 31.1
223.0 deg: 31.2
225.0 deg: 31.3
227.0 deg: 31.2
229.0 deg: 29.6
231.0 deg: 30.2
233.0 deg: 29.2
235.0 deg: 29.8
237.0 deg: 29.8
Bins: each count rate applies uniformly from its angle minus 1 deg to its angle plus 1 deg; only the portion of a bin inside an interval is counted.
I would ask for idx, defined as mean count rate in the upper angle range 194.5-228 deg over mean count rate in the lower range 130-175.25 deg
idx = 0.85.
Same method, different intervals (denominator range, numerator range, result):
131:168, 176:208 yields 0.86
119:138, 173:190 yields 1.09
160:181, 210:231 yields 0.86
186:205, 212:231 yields 1.22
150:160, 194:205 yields 0.73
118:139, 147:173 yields 1.17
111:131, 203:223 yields 1.05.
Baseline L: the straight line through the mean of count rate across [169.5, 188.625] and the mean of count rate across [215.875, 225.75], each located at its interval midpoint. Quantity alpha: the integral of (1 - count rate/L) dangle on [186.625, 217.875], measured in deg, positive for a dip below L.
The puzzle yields 5.2 deg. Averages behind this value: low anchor 32.6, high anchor 31.1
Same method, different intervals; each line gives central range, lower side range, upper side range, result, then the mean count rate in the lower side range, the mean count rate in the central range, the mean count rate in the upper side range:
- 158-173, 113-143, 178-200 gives -4.3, 28.6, 36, 27.6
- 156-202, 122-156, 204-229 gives -1.9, 29.9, 31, 29.7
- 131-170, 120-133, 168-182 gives -0.9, 29.1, 32.2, 33.9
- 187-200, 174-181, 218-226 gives 2.9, 32.8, 24.9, 31.2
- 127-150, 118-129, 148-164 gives 0.7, 28.8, 29.8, 32.9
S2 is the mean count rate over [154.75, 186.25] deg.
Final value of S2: 34.1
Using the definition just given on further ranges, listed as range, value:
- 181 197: 27.9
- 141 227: 30.4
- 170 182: 33.4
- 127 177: 32.2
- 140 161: 31.4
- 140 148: 30.4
